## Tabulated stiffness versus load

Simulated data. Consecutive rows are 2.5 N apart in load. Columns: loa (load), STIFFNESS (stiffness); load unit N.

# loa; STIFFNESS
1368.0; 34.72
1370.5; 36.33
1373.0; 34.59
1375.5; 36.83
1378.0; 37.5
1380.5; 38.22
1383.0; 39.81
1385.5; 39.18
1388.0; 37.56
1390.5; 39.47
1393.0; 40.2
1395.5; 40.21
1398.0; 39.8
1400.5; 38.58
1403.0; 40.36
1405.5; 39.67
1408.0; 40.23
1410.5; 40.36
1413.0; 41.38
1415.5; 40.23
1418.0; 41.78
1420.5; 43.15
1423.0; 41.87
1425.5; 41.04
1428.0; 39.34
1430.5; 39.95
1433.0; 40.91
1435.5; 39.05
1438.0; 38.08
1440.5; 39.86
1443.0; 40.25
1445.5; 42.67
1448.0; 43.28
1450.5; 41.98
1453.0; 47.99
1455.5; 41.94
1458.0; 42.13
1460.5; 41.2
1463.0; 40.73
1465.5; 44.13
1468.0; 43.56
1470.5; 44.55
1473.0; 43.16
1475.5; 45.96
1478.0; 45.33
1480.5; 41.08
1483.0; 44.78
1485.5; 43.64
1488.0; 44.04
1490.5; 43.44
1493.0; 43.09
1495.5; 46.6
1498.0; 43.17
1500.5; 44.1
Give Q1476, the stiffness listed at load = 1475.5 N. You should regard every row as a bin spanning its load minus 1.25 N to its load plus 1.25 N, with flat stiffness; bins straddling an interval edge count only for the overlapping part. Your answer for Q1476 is 45.96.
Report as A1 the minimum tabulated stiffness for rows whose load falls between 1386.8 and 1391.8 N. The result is 37.56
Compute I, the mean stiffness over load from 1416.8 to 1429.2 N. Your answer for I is 41.4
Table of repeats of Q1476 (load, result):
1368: 34.72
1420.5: 43.15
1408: 40.23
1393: 40.2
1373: 34.59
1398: 39.8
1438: 38.08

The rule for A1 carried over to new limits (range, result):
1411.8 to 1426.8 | 40.23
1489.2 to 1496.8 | 43.09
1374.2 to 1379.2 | 36.83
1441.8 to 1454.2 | 40.25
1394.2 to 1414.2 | 38.58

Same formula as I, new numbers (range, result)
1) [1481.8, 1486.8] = 44.2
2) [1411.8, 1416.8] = 40.8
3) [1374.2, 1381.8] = 37.5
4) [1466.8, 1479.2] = 44.5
